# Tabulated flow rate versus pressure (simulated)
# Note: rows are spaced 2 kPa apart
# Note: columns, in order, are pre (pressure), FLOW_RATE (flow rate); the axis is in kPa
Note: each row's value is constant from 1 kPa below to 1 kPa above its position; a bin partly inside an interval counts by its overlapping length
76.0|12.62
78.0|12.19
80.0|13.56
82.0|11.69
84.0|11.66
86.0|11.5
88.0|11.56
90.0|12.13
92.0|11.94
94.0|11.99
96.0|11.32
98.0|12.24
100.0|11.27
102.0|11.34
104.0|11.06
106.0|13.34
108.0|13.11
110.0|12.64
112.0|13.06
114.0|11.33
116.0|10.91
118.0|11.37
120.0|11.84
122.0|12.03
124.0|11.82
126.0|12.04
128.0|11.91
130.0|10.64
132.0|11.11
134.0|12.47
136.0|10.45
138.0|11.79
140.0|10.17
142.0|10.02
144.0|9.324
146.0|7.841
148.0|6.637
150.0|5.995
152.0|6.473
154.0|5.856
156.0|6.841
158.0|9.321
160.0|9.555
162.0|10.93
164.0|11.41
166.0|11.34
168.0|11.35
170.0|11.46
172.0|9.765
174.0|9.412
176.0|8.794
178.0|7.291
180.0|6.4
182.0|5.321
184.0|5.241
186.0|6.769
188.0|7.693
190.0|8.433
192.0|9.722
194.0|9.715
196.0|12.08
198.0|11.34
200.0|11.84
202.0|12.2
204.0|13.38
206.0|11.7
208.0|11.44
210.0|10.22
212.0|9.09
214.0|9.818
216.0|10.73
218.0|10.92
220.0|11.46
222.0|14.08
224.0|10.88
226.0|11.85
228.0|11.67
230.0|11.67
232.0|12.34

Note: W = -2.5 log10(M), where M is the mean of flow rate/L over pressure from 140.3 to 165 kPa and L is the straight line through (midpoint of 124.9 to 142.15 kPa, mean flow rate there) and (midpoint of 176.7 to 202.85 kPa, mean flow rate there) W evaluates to 0.23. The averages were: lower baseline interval 11.2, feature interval 8.4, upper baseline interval 8.75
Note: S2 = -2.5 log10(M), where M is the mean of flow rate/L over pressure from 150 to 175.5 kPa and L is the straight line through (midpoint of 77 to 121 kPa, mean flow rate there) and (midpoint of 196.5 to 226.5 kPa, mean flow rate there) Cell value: 0.24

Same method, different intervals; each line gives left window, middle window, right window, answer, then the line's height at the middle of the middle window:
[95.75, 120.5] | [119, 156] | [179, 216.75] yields 0.14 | 11.2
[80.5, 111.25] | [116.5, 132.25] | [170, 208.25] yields -0.04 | 11.2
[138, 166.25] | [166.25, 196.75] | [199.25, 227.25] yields 0.15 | 10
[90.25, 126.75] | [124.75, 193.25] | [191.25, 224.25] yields 0.26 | 11.6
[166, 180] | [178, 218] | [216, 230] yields 0.12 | 10.6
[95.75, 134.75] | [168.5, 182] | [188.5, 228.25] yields 0.29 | 11.4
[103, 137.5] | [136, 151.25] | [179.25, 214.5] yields 0.25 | 11.1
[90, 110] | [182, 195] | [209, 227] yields 0.41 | 11.3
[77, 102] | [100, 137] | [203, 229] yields 0.00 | 11.8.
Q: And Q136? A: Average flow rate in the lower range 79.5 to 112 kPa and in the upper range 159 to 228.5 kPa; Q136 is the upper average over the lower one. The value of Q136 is 0.84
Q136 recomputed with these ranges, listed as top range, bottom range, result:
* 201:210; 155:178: 1.21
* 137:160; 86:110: 0.69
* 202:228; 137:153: 1.33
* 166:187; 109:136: 0.71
